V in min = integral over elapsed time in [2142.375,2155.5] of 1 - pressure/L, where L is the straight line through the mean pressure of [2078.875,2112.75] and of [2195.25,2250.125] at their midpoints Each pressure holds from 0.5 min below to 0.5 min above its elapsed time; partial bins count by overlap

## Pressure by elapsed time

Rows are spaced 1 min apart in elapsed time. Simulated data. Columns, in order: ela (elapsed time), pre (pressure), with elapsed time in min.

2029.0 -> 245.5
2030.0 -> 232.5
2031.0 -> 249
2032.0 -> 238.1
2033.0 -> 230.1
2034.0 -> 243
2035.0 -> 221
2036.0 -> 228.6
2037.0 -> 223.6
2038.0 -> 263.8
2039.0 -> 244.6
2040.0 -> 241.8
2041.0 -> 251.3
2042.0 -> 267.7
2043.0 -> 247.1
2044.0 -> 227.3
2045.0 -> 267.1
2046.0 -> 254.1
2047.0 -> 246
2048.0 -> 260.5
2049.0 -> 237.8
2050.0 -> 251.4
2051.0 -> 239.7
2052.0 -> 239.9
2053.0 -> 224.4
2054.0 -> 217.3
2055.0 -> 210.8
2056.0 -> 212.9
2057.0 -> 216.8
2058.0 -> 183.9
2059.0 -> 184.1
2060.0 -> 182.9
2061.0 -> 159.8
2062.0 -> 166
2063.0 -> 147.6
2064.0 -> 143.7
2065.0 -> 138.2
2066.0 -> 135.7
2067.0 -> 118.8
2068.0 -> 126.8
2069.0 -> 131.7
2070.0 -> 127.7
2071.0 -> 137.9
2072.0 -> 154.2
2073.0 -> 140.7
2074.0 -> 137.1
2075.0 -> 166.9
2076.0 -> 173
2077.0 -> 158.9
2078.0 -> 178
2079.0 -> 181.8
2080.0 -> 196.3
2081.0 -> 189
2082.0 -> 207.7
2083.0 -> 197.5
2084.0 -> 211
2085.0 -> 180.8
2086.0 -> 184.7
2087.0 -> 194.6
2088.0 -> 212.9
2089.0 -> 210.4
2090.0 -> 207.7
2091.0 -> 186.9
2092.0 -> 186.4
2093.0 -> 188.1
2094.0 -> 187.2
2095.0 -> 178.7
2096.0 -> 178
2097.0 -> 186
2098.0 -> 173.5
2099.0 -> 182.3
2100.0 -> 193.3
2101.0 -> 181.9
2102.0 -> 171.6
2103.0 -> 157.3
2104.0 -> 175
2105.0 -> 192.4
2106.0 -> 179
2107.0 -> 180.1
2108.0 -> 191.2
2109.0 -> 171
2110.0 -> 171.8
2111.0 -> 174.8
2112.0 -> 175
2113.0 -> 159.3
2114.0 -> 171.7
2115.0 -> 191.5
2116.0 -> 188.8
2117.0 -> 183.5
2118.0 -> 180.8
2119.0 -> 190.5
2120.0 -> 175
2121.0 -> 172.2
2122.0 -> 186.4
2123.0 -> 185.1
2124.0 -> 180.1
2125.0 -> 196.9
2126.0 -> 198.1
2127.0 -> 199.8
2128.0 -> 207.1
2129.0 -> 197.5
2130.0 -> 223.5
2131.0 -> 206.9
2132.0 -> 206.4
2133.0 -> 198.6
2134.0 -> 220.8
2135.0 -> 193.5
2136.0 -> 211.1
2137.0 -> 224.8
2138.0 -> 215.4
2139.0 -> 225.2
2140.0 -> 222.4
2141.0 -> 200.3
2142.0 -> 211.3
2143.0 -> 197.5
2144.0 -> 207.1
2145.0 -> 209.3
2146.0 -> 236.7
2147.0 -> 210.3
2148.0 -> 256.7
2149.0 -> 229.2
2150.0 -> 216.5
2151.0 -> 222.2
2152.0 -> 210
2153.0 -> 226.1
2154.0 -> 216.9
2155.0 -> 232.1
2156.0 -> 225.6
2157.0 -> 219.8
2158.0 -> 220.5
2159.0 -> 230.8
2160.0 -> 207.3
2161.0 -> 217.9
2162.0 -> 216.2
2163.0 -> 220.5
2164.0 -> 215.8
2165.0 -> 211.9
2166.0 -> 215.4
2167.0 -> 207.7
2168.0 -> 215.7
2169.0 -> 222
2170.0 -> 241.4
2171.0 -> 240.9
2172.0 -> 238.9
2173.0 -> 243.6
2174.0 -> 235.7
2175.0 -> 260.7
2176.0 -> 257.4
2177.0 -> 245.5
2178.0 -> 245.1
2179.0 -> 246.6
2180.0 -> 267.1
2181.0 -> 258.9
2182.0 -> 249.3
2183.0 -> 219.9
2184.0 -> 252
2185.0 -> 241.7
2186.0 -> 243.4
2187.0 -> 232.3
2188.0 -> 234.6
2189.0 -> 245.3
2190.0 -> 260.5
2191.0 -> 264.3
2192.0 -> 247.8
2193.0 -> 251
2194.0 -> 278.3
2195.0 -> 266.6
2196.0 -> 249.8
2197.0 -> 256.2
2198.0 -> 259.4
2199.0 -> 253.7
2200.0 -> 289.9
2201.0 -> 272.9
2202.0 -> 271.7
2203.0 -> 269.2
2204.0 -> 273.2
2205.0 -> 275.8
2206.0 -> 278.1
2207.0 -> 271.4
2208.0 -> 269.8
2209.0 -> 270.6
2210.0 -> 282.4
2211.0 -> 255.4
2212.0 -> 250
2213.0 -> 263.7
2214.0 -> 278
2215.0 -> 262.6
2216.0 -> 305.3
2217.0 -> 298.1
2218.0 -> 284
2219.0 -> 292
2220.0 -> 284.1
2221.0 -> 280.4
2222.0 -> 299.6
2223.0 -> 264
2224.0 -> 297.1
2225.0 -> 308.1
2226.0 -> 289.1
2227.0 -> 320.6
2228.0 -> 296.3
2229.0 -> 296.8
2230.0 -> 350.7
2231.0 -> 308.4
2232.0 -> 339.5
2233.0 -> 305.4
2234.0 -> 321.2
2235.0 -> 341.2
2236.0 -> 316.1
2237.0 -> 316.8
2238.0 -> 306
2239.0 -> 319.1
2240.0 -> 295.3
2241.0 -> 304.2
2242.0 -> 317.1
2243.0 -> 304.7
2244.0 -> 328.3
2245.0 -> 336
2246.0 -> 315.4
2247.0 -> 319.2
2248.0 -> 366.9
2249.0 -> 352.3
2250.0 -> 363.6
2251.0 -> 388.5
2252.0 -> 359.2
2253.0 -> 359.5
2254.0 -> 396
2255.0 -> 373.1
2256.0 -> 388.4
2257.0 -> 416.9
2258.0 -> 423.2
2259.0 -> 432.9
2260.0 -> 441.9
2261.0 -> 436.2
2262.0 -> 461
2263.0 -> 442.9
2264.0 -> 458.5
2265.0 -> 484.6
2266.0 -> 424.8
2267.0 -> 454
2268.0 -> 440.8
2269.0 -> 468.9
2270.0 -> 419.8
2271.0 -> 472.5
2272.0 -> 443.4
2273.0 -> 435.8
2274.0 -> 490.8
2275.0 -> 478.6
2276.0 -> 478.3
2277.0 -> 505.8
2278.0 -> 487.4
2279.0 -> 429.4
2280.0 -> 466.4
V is 0.6 min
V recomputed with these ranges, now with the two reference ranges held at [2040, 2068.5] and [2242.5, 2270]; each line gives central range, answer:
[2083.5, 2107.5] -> 5.7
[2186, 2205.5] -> 4.6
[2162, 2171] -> 2.7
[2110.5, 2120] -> 3.1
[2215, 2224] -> 1.9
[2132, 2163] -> 8.1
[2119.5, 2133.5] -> 4.1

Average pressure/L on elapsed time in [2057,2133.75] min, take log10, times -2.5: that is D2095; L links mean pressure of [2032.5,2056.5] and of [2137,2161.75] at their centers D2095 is 0.27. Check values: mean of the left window 240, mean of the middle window 178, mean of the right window 220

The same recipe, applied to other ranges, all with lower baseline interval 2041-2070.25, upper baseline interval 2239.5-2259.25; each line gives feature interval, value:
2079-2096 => 0.165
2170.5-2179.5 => 0.202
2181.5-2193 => 0.242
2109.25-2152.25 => 0.286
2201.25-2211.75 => 0.185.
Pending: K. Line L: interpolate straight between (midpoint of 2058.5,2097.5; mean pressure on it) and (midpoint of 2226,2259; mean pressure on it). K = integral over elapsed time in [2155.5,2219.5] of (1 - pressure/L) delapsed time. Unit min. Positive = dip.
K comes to 7.4 min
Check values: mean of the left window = 171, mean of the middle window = 251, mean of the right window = 340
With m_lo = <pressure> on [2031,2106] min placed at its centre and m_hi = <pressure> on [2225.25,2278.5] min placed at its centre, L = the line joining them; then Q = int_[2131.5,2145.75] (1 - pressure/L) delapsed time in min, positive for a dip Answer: 3.0 min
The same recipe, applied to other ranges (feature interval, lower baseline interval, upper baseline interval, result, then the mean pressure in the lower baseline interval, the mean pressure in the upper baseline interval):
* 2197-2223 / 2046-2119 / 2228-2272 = 4.2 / 183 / 374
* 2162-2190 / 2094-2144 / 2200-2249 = 1.3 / 191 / 298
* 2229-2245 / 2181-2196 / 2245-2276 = 1.9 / 249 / 417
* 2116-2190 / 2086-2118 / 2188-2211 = 2.2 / 183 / 265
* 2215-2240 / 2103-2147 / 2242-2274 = 3.6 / 195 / 404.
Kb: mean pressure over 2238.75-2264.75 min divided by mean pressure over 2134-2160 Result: 1.7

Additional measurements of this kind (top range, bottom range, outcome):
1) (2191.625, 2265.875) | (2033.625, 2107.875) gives 1.65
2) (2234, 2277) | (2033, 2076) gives 1.96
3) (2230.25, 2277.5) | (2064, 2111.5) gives 2.23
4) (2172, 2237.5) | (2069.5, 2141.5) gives 1.47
